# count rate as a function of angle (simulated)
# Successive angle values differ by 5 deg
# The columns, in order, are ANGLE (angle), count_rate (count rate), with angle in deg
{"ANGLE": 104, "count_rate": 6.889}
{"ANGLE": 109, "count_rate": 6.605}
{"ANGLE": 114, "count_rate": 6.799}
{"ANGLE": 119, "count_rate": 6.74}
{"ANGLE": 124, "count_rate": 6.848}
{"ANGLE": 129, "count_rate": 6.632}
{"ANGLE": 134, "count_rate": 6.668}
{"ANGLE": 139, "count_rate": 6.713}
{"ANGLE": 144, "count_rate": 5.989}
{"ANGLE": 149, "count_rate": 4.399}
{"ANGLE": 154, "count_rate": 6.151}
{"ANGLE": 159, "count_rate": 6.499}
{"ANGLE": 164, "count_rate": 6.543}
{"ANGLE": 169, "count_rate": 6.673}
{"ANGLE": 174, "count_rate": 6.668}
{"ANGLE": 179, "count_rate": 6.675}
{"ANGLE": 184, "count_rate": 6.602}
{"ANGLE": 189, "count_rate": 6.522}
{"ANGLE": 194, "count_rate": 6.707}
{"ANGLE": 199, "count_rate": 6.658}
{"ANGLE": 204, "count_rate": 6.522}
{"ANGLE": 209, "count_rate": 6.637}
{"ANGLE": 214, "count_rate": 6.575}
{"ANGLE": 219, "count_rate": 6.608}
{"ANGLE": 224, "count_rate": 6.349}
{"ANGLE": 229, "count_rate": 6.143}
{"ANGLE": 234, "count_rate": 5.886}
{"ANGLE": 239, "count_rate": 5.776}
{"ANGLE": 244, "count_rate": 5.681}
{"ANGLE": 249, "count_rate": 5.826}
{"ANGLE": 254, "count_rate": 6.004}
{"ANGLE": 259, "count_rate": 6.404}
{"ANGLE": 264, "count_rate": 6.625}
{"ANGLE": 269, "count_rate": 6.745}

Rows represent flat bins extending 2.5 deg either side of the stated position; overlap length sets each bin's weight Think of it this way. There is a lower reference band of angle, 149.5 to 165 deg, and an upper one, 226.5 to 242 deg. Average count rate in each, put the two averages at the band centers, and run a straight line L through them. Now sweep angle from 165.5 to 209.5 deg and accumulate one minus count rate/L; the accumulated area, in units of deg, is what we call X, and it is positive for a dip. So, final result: -4.2 deg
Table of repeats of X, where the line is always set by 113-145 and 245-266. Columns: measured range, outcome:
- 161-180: -0.4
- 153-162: 0.2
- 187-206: -0.6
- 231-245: 1.0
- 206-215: -0.4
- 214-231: -0.3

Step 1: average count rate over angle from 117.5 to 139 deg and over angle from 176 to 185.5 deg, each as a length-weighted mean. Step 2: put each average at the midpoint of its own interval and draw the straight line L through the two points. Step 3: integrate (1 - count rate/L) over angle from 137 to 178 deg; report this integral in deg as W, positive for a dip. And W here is 2.8 deg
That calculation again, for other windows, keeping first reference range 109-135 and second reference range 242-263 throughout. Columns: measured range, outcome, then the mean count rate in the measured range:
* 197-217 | -1.0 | 6.6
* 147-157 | 1.8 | 5.38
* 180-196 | -0.6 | 6.61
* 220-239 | 0.1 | 6.12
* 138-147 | 0.6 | 6.18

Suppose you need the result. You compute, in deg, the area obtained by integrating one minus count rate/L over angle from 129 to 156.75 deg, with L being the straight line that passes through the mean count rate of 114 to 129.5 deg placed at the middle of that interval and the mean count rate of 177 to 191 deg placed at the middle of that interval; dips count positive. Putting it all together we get 2.7 deg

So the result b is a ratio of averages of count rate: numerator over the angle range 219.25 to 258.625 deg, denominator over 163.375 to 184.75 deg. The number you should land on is 0.91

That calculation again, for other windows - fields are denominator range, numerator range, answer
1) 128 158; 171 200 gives 1.09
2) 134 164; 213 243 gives 1.02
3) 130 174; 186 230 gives 1.05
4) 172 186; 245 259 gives 0.90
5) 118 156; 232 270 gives 0.98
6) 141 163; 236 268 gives 1.04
